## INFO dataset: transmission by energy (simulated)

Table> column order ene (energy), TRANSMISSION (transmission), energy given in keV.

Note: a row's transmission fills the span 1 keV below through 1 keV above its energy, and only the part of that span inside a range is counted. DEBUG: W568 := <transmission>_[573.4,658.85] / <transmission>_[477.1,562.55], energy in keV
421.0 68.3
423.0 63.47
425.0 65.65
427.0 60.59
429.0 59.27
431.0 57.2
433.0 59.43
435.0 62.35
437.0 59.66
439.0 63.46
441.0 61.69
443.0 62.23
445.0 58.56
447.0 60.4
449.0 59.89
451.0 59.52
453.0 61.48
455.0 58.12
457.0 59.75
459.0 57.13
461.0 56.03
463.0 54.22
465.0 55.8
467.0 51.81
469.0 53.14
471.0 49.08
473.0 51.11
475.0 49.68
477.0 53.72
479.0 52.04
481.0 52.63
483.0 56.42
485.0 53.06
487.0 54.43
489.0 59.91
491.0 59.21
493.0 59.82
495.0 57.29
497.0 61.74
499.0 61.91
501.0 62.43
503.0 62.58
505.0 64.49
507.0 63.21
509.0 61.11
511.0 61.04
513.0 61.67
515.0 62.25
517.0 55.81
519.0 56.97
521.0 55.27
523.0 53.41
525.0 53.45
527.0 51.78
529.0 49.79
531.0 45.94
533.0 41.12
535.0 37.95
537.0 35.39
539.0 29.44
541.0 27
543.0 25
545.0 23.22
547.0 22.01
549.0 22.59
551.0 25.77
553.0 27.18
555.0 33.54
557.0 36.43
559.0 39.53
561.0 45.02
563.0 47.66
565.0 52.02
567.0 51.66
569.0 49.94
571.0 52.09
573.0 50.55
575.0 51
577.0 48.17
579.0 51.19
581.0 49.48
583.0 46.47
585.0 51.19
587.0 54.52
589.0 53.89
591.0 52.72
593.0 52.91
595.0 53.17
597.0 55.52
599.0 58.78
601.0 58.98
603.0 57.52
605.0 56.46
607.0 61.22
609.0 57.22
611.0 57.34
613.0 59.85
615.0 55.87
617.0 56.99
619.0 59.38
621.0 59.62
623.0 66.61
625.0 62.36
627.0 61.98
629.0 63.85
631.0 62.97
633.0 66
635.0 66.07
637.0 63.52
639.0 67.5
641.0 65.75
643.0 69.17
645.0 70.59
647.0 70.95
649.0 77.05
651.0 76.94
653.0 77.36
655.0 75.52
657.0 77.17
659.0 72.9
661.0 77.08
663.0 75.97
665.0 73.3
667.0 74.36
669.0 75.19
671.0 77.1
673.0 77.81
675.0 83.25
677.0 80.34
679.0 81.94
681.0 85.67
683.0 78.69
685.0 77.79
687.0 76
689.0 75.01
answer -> 1.27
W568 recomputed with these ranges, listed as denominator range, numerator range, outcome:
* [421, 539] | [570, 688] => 1.15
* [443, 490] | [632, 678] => 1.32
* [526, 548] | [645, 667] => 2.13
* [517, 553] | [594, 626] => 1.51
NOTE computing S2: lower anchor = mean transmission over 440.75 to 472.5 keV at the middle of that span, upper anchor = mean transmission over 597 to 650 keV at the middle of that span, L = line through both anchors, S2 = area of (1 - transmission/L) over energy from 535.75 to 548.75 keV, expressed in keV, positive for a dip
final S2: 7.2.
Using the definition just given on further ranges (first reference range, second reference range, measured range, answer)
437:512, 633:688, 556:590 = 9.2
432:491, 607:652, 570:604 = 5.2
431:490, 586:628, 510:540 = 3.7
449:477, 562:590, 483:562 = 7.8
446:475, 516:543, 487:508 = -4.6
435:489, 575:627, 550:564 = 4.9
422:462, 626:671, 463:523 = 5.6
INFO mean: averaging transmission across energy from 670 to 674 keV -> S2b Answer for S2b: 77.5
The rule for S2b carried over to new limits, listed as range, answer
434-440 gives 61.8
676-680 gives 81.1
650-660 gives 76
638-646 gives 68.3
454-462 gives 57.8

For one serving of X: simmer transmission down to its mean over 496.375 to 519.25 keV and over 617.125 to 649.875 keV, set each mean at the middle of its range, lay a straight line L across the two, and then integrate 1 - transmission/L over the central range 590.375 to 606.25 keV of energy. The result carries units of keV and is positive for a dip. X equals 2.1 keV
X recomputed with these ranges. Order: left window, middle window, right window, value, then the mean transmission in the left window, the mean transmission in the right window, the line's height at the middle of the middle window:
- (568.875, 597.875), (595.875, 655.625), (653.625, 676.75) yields 0.60 keV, 51.6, 76.5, 64.5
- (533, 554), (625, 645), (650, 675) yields -0.07 keV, 28.2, 76.2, 65.1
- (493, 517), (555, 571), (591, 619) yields 3.59 keV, 61.5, 57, 58.9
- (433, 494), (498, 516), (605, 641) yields -1.27 keV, 56.9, 61.6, 58.2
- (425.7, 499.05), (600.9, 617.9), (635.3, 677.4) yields 2.94 keV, 57.4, 74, 70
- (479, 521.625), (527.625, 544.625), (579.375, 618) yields 6.30 keV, 59.1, 55.2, 57.7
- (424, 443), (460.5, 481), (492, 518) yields 2.87 keV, 61.1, 61.2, 61.1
